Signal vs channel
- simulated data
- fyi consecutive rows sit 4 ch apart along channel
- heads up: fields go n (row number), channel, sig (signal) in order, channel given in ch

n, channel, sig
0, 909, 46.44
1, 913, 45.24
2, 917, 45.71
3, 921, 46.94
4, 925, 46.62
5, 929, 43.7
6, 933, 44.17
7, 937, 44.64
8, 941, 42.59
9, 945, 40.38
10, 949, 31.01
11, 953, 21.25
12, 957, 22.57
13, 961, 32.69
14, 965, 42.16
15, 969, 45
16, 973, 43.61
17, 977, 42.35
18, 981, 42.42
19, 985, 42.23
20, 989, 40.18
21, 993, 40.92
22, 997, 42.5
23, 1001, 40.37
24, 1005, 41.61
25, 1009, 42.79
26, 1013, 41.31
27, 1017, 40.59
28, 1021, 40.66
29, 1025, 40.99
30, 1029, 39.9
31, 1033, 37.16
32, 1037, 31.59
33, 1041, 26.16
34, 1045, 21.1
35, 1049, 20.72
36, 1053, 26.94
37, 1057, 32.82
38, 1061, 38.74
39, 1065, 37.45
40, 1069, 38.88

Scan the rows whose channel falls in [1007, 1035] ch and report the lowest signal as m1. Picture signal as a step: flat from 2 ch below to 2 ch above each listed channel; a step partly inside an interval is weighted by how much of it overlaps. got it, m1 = 37.16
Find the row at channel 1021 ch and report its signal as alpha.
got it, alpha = 40.66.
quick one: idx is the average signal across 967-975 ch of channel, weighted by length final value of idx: 44.3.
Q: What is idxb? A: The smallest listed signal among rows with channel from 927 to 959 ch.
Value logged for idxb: 21.25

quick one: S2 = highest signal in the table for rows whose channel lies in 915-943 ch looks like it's 46.94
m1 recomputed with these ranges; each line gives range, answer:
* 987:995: 40.18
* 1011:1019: 40.59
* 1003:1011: 41.61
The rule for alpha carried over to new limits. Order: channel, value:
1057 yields 32.82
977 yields 42.35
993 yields 40.92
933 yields 44.17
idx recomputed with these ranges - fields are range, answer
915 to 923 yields 46.3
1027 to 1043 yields 33.7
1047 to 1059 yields 26.8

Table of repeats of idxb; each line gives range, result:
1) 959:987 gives 32.69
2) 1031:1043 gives 26.16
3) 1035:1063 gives 20.72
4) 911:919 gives 45.24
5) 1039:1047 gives 21.1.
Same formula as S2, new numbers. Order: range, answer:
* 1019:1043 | 40.99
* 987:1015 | 42.79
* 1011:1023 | 41.31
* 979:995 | 42.42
